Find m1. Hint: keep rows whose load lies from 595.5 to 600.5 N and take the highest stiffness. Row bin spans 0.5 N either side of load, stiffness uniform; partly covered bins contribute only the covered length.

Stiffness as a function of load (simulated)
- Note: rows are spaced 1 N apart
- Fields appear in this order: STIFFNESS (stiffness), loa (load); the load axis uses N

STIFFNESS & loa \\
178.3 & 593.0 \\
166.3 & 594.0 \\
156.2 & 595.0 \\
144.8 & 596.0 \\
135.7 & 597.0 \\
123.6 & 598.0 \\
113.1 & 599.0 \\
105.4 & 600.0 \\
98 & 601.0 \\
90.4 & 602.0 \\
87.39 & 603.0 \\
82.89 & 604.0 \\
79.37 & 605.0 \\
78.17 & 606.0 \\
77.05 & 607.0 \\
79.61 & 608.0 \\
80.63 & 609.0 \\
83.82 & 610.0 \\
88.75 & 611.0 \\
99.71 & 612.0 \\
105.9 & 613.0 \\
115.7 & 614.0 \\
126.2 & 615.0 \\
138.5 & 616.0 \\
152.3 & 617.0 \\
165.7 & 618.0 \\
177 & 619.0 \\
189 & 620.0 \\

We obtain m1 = 144.8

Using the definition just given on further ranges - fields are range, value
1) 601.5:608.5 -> 90.4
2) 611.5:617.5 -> 152.3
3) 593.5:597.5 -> 166.3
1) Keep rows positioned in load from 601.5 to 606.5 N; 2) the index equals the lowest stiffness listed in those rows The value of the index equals 78.17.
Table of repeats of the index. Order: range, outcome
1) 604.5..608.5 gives 77.05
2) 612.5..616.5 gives 105.9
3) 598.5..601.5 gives 98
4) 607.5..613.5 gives 79.61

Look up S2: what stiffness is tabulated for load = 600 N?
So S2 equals 105.4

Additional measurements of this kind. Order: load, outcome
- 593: 178.3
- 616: 138.5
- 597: 135.7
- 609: 80.63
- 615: 126.2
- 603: 87.39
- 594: 166.3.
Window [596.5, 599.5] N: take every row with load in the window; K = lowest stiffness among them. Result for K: 113.1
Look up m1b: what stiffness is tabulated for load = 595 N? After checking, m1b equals 156.2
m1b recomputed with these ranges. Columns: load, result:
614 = 115.7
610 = 83.82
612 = 99.71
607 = 77.05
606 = 78.17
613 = 105.9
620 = 189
